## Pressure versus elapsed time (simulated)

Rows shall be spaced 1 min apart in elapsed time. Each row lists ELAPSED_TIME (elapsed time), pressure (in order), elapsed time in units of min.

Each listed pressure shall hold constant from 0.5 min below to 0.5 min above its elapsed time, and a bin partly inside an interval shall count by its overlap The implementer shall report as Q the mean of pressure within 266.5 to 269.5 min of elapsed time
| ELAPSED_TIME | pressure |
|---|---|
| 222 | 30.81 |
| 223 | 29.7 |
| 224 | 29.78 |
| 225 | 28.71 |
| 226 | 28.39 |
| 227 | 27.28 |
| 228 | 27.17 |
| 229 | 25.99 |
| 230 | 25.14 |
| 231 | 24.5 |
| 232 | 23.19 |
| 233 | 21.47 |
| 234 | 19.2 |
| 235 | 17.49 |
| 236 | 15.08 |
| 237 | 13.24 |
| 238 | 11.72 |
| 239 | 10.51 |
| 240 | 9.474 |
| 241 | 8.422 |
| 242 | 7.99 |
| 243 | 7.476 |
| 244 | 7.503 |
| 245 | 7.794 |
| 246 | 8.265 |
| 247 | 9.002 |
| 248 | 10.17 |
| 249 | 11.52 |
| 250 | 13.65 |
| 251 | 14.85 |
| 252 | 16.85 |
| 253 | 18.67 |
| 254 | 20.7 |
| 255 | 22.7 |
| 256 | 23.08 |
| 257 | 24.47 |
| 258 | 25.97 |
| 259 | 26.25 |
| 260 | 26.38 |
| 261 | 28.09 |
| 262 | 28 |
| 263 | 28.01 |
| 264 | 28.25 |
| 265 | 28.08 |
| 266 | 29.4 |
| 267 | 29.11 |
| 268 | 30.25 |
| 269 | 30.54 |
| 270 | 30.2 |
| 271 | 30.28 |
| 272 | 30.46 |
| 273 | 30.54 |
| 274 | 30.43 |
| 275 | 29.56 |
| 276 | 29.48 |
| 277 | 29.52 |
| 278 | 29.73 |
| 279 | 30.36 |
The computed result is 30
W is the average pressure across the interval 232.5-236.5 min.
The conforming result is 18.3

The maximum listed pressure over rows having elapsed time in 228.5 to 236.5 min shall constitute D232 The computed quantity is 25.99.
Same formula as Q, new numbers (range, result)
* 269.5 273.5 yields 30.4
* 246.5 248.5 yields 9.59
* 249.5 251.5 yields 14.2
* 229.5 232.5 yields 24.3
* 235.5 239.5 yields 12.6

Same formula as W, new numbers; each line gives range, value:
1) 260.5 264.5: 28.1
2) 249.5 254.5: 16.9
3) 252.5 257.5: 21.9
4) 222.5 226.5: 29.1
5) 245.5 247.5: 8.63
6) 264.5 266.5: 28.7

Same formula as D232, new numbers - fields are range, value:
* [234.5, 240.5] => 17.49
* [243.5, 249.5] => 11.52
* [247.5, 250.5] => 13.65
